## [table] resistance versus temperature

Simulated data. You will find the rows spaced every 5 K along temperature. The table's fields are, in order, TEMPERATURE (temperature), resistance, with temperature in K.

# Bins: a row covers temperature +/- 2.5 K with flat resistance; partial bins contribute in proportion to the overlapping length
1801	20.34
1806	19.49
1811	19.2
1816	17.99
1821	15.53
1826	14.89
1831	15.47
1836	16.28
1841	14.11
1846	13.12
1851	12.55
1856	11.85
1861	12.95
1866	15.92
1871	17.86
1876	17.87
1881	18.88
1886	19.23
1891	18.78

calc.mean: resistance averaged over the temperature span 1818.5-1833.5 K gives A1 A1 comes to 15.3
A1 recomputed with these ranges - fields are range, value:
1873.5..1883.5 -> 18.4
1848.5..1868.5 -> 13.3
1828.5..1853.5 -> 14.3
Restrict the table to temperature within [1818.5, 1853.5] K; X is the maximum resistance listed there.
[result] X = 16.28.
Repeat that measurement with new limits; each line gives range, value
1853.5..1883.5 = 18.88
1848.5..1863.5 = 12.95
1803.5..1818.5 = 19.49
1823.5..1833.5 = 15.47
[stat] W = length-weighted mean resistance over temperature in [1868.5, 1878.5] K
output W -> 17.9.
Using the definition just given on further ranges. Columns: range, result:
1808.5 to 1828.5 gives 16.9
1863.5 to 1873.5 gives 16.9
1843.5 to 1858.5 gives 12.5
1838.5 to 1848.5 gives 13.6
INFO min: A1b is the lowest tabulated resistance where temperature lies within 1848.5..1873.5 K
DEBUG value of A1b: 11.85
